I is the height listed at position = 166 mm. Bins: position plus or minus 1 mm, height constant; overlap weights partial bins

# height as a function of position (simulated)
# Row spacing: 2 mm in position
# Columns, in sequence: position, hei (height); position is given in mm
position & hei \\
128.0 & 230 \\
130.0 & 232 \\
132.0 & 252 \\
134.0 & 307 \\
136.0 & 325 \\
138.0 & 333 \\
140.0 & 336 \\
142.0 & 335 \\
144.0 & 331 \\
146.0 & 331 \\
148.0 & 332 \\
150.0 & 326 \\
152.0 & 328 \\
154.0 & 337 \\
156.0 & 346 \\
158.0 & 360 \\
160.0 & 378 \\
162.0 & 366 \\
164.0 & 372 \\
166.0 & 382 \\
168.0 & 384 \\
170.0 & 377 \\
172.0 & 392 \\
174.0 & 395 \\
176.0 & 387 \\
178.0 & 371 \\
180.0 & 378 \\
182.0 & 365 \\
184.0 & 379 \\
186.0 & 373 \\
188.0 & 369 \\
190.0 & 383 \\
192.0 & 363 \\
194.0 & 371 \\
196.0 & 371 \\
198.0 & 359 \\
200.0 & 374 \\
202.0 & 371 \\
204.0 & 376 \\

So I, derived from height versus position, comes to 382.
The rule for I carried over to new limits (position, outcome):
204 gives 376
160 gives 378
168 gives 384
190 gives 383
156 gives 346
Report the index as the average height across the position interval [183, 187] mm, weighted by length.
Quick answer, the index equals 376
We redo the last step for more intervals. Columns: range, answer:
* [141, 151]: 331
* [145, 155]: 331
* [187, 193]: 372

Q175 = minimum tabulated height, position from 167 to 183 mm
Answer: 365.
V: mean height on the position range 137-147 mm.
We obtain 333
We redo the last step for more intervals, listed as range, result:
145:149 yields 332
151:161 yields 350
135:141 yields 331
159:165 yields 372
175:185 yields 376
